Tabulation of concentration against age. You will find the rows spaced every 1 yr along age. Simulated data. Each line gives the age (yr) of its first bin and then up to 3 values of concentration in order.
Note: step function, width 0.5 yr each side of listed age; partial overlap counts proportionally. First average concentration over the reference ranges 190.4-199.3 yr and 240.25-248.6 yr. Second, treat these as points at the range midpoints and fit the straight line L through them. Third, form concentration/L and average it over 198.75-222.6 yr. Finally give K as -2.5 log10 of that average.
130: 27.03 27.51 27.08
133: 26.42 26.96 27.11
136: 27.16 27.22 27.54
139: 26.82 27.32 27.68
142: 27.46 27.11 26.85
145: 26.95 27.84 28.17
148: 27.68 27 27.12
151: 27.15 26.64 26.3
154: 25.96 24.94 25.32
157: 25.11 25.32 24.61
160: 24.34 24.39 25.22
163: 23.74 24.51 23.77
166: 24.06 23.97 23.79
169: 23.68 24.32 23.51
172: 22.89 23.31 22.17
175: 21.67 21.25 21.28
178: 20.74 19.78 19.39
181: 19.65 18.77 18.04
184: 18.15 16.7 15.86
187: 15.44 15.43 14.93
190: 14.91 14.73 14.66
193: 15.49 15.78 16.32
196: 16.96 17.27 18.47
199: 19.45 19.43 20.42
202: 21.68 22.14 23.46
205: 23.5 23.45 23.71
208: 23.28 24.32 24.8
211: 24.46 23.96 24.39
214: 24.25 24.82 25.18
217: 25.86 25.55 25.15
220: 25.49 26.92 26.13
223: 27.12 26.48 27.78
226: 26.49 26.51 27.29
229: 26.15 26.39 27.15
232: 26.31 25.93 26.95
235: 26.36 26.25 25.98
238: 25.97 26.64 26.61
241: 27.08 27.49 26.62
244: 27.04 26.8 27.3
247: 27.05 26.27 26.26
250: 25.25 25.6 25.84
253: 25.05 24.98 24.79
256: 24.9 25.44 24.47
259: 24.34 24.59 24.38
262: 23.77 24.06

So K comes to -0.20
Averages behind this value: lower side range 16.5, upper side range 26.9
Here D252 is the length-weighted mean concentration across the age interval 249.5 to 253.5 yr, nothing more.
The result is 25.4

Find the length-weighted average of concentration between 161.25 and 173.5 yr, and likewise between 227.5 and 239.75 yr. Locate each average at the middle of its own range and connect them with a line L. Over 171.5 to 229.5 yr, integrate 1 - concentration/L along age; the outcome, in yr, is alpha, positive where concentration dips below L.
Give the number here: 8.5 yr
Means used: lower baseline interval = 23.9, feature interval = 21.5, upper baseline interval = 26.5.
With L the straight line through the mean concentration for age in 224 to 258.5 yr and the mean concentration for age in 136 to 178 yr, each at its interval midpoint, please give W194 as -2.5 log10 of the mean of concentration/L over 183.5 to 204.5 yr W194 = 0.42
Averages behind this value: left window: 25.2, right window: 26.3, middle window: 17.5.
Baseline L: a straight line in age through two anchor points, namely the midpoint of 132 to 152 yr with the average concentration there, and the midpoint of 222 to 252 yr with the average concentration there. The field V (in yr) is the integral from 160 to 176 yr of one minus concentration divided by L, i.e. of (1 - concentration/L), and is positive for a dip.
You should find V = 2.0 yr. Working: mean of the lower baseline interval 27.2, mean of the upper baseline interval 26.6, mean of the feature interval 23.6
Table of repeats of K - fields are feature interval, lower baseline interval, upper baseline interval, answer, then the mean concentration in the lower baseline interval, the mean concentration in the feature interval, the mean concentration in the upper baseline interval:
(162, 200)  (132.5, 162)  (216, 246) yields 0.325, 26.5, 19.7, 26.5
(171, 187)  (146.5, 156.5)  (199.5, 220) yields 0.258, 26.6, 19.9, 23.7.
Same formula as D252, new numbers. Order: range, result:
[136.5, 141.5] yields 27.3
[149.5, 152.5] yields 27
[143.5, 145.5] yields 26.9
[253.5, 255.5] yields 24.9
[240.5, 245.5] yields 27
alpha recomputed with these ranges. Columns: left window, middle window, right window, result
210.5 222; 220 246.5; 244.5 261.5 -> -1.42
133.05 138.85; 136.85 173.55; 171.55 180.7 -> -1.97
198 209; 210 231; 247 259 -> -2.41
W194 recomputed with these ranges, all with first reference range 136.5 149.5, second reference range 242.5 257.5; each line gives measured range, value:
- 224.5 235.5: -0.02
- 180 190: 0.49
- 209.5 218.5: 0.07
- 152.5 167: 0.10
